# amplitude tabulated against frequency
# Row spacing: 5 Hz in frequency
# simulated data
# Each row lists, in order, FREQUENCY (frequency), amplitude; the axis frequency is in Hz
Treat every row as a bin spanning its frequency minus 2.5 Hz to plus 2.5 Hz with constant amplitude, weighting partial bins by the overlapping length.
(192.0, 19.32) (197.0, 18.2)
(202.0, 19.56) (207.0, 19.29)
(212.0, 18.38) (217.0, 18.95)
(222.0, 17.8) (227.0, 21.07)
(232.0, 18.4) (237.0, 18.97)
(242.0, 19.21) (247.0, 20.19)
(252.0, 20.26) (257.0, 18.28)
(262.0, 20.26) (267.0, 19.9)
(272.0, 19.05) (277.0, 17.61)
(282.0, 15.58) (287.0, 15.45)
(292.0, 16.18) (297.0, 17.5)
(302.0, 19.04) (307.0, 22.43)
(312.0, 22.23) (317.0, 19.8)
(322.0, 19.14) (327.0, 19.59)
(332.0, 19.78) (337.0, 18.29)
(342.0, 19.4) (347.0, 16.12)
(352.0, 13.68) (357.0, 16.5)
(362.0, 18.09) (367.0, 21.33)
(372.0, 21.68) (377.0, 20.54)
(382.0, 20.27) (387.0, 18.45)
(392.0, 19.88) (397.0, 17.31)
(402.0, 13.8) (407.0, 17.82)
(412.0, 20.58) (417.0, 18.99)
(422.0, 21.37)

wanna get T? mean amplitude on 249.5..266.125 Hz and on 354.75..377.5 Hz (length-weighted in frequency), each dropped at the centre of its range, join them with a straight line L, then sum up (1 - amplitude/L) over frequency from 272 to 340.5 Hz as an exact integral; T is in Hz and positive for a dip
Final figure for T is 3.21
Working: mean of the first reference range 19.6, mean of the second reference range 19.6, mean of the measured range 18.7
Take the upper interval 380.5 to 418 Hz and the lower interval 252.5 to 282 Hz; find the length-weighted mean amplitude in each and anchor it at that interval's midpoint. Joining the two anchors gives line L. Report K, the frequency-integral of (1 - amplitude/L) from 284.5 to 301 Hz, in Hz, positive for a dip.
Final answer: 1.8 Hz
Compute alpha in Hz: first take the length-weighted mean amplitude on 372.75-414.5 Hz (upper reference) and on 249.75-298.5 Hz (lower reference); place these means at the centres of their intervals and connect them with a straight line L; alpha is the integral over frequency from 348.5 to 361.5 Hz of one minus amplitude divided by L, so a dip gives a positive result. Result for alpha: 2.0 Hz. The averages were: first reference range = 18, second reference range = 18.7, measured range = 15.6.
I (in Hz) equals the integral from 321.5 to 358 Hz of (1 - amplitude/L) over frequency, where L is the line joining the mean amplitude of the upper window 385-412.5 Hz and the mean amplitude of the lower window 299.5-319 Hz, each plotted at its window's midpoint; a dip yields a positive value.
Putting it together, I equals 3.8 Hz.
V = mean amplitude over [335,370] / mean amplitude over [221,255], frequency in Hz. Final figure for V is 0.9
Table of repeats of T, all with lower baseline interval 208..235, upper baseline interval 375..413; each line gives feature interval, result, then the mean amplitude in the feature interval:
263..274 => -0.5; 19.6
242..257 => -0.7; 19.7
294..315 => -1.7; 20.2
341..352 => 1.2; 16.6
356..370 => -0.3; 19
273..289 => 1.9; 16.5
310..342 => -1.8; 19.7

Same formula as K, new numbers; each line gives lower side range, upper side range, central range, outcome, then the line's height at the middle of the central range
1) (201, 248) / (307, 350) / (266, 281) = 0.66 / 19.3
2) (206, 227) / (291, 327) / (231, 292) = 2.26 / 19.2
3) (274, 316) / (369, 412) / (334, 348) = 0.29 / 18.6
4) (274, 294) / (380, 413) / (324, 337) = -1.78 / 17.1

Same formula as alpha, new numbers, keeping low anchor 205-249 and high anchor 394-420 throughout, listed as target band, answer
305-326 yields -2.60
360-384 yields -3.14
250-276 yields -0.77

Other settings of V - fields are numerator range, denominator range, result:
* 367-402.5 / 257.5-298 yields 1.09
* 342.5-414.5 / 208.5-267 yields 0.95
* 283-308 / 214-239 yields 0.93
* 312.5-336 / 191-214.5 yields 1.04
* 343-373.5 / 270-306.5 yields 1.02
